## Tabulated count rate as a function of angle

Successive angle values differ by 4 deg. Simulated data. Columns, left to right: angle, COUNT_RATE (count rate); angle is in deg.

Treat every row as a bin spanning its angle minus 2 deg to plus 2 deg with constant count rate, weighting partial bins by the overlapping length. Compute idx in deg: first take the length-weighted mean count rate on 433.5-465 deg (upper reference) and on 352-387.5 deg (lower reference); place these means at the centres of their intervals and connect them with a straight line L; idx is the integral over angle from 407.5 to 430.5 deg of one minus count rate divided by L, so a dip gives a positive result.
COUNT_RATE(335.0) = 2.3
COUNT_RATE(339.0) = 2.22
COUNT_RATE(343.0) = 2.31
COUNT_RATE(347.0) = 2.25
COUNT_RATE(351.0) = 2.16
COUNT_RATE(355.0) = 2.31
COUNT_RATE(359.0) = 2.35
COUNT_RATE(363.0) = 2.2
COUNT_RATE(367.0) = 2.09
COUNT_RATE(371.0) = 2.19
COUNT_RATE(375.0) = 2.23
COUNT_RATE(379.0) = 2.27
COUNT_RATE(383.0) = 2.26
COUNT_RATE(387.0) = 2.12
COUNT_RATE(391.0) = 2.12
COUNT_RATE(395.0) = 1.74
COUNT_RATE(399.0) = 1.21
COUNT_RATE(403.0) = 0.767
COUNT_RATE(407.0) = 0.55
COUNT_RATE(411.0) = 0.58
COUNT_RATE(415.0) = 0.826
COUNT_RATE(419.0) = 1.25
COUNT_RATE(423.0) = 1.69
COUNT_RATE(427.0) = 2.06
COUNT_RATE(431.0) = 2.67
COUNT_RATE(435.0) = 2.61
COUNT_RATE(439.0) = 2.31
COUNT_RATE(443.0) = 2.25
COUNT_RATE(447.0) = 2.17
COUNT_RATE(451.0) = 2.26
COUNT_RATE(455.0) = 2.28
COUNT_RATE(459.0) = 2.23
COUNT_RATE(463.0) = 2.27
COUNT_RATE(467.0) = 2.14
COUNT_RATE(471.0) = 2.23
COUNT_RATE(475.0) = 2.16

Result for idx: 9.6 deg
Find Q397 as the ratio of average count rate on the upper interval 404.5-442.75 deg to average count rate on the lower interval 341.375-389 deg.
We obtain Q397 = 0.73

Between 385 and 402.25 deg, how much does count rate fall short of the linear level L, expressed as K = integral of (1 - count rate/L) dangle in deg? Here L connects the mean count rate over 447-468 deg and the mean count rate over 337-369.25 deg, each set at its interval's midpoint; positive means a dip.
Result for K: 3.95 deg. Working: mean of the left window 2.24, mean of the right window 2.23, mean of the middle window 1.72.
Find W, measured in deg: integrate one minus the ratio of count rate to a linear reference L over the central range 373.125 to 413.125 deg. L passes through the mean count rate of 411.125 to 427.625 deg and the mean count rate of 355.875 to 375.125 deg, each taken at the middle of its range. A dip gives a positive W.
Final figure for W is 5.1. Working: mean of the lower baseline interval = 2.22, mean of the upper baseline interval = 1.31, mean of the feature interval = 1.58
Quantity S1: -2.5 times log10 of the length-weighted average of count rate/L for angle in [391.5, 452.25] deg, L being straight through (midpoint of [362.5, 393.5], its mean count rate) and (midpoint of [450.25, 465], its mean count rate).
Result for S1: 0.32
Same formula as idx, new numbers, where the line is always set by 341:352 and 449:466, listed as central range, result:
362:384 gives 0.4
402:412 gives 7.2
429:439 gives -1.4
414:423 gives 4.2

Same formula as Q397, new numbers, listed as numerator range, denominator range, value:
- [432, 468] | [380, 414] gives 1.61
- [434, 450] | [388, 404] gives 1.50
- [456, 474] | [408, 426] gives 2.00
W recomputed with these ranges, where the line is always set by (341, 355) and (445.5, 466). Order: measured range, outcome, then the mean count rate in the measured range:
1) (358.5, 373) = 0.4 deg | 2.19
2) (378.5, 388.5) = 0.1 deg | 2.21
